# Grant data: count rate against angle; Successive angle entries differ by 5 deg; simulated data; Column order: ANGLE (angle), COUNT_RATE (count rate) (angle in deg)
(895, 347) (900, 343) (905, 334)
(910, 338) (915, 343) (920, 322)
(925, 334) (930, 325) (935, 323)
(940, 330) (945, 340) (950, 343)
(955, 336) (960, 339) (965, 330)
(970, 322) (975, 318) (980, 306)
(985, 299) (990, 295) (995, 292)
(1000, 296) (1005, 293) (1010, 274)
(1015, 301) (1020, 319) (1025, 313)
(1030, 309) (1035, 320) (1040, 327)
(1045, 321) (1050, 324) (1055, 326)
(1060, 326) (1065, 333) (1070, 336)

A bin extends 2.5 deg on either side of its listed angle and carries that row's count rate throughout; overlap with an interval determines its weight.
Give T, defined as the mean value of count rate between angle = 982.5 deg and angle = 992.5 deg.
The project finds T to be 297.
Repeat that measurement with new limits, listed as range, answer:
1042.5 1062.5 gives 324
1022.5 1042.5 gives 317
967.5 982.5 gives 315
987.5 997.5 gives 294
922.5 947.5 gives 330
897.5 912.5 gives 338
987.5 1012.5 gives 290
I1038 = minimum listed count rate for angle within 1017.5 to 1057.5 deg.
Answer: 309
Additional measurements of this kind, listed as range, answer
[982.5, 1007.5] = 292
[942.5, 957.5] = 336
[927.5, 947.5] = 323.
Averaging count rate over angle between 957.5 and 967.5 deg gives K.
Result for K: 334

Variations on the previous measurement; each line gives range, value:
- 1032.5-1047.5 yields 323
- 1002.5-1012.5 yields 284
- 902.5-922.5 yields 334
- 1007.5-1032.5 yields 303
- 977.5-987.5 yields 302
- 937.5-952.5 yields 338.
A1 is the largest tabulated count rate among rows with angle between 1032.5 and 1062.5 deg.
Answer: 327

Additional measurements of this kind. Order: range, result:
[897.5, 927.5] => 343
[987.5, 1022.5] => 319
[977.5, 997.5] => 306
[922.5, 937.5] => 334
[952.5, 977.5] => 339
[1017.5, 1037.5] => 320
